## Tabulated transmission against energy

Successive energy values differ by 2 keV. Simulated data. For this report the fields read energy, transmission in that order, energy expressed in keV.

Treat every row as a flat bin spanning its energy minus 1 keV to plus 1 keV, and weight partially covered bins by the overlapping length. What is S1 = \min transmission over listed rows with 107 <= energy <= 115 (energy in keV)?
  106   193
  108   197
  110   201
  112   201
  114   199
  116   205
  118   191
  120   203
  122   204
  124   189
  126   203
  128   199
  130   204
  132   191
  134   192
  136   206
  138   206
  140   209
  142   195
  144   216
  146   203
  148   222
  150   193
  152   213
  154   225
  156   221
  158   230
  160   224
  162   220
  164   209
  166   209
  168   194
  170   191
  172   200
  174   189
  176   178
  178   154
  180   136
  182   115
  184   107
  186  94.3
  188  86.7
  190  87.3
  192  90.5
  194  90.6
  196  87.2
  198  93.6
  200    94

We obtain 197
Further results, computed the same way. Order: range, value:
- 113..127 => 189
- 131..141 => 191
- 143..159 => 193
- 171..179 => 154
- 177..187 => 94.3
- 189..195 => 87.3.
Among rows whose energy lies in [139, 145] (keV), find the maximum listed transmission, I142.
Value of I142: 216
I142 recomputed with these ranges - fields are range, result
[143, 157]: 225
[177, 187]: 154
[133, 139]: 206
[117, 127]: 204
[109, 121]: 205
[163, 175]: 209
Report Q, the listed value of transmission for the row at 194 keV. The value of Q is 90.6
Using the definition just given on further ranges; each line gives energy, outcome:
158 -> 230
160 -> 224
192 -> 90.5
